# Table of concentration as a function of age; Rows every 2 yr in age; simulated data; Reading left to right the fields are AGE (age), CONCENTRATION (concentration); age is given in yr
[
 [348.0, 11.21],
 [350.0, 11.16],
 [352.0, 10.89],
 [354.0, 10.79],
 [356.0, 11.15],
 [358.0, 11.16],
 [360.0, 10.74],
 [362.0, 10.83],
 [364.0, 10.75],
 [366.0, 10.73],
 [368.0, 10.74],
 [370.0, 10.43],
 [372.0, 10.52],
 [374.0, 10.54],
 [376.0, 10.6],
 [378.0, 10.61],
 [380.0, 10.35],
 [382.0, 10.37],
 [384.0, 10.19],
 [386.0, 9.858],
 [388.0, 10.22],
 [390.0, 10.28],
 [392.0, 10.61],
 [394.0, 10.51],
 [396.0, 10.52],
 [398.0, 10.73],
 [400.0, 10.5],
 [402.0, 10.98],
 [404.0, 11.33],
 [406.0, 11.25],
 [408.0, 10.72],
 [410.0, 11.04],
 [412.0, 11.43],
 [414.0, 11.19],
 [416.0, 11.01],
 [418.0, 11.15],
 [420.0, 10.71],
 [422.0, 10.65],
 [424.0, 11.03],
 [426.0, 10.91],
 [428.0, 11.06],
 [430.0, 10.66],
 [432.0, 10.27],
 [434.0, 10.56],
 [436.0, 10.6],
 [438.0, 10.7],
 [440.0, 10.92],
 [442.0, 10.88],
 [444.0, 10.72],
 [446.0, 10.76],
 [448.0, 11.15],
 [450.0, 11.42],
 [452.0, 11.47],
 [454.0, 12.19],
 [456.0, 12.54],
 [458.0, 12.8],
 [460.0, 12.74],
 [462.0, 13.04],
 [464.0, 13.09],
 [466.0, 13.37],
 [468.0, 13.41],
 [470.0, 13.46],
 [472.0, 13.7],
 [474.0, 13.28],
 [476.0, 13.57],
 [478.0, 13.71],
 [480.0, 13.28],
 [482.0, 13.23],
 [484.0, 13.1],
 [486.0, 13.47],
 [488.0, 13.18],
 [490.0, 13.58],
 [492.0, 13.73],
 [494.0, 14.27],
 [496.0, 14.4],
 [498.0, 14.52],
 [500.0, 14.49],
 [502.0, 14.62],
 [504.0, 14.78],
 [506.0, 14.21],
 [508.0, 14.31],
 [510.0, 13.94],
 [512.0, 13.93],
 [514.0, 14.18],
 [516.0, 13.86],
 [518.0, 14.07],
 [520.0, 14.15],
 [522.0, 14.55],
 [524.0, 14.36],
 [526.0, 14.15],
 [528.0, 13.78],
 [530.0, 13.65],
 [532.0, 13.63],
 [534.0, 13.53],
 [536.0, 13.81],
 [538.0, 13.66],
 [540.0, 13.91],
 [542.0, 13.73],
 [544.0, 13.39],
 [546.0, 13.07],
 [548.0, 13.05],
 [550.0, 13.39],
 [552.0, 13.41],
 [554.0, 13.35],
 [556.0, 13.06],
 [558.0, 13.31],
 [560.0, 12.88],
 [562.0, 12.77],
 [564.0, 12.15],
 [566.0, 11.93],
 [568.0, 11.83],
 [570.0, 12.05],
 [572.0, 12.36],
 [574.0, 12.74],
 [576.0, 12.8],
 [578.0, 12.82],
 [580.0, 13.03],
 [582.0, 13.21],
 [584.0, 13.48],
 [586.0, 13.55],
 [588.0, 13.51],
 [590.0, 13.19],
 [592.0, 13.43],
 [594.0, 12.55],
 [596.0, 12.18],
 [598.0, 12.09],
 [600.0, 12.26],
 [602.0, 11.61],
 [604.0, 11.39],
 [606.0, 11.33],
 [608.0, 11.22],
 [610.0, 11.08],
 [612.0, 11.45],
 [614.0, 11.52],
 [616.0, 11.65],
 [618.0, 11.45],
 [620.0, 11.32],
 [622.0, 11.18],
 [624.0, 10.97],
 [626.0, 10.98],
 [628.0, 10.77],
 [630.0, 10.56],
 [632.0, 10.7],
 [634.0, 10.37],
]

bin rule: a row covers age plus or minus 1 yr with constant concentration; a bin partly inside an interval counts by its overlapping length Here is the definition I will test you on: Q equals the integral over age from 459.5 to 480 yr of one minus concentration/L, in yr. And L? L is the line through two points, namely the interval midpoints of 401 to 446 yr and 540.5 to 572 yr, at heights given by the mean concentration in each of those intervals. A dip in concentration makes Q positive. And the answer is -3.11 yr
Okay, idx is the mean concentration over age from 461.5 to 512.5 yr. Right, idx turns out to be 13.8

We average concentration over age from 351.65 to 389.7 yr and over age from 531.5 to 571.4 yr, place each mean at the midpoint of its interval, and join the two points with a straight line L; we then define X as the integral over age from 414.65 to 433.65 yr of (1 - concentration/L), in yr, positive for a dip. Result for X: 0.8 yr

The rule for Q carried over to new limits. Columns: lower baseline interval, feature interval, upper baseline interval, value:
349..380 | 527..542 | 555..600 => -1.6 yr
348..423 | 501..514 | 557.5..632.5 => -3.1 yr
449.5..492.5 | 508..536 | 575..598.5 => -2.0 yr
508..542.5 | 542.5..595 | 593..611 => -1.1 yr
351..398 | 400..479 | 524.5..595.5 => -1.1 yr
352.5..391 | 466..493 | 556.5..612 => -4.5 yr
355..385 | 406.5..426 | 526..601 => 0.4 yr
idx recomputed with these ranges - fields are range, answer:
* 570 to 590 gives 13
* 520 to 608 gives 13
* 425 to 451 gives 10.8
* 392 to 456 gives 11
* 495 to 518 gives 14.3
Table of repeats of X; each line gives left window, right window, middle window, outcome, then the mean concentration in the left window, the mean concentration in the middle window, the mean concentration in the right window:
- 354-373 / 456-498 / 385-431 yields 4.0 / 10.8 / 10.8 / 13.4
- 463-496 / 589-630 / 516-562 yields -3.5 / 13.5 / 13.6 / 11.7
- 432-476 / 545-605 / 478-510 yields -4.3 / 12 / 13.9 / 12.7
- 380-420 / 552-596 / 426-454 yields 0.8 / 10.7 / 10.9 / 12.9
